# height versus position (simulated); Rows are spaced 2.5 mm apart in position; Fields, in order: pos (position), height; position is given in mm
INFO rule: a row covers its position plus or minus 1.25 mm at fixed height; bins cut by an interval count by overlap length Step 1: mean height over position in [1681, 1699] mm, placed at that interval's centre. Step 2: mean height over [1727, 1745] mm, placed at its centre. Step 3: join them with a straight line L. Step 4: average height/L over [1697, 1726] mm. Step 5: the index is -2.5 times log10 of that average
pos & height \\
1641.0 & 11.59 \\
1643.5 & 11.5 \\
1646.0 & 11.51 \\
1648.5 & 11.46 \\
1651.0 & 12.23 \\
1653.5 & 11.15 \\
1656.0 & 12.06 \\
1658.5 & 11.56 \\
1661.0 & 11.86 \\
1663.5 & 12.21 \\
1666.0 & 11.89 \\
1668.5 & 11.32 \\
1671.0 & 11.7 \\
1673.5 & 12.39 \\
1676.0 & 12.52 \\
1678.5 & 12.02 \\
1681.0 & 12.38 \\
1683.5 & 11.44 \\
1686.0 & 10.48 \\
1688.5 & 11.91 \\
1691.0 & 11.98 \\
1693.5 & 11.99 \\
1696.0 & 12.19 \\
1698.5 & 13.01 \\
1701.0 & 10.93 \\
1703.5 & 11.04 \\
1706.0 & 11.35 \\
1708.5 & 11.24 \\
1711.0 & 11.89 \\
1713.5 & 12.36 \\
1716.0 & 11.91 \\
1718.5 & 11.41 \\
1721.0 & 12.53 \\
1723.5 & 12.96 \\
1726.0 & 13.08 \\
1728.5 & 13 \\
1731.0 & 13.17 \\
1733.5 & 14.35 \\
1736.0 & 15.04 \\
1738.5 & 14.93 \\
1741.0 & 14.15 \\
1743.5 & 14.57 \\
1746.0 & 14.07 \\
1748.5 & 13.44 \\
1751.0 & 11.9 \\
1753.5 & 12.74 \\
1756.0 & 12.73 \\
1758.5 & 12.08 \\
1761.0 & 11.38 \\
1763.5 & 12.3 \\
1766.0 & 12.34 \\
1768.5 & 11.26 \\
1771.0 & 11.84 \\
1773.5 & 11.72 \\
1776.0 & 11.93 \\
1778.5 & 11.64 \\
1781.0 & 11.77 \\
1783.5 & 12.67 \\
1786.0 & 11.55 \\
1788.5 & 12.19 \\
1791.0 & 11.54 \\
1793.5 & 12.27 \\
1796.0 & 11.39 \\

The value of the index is 0.09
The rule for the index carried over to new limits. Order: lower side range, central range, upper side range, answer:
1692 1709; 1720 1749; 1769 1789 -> -0.171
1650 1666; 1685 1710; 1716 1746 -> 0.100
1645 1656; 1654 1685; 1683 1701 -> -0.018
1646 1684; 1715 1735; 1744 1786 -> -0.064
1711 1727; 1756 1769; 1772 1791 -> 0.003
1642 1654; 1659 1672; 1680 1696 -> -0.012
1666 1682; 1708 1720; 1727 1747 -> 0.135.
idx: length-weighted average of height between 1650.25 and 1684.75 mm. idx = 11.9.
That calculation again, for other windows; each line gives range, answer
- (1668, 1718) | 11.8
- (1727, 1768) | 13.2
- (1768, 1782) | 11.7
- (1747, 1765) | 12.4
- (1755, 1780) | 11.9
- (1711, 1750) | 13.3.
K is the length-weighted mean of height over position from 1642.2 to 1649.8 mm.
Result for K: 11.5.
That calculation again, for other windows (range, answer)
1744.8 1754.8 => 13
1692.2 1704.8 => 11.8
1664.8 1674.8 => 11.8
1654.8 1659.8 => 11.8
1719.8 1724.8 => 12.8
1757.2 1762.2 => 11.7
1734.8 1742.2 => 14.7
